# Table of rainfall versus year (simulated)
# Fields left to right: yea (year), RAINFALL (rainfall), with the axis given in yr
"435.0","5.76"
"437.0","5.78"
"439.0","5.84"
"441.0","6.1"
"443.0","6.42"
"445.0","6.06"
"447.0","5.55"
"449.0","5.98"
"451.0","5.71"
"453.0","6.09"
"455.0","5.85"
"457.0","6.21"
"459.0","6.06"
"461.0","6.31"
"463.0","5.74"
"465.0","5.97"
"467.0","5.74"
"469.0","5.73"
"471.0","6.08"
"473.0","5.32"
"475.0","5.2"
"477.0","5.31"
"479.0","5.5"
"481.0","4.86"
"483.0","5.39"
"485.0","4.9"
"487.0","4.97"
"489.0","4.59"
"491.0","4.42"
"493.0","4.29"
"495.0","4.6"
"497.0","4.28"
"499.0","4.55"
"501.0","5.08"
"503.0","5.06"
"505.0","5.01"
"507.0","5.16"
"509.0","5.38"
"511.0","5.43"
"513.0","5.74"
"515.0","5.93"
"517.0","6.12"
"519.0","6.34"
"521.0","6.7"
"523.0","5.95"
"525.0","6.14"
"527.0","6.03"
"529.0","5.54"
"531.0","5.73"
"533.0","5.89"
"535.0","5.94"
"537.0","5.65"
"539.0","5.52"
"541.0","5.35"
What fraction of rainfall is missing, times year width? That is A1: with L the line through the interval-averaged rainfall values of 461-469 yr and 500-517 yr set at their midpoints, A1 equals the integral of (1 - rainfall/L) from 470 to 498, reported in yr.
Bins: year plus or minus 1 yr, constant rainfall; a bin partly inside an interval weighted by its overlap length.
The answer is 3.4 yr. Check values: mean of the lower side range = 5.87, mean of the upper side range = 5.39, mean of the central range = 4.98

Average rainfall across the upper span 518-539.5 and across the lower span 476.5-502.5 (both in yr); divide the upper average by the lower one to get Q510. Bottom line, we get 1.24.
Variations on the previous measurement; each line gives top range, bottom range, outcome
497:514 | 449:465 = 0.85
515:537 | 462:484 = 1.09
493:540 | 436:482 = 0.95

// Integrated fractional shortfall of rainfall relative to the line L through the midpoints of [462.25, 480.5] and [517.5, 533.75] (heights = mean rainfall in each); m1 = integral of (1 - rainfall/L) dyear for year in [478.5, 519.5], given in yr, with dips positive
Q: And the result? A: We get 5.1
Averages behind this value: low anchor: 5.6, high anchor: 6.04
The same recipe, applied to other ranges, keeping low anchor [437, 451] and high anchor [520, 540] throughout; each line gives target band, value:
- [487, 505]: 3.88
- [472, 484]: 1.36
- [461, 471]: 0.12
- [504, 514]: 0.97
